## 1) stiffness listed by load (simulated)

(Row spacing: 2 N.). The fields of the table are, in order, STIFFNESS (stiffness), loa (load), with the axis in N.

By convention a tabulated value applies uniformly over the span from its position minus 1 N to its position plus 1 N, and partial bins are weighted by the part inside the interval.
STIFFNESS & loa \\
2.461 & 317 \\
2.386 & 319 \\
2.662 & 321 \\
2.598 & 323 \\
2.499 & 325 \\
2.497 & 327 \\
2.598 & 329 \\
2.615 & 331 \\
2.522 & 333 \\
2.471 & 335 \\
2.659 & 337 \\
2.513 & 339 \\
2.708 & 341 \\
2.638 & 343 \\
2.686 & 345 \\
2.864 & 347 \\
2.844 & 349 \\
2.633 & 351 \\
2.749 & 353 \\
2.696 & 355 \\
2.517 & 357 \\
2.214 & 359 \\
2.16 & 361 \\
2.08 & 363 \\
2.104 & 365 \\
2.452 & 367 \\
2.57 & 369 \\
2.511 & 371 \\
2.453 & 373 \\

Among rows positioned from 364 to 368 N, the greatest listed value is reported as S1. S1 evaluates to 2.452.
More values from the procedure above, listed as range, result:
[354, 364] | 2.696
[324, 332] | 2.615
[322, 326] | 2.598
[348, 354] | 2.844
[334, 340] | 2.659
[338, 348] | 2.864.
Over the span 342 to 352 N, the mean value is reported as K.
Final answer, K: 2.73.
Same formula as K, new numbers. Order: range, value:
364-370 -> 2.38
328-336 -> 2.55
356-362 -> 2.3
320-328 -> 2.56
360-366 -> 2.11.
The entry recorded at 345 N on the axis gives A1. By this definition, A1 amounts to 2.686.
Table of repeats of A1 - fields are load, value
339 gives 2.513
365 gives 2.104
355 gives 2.696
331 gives 2.615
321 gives 2.662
